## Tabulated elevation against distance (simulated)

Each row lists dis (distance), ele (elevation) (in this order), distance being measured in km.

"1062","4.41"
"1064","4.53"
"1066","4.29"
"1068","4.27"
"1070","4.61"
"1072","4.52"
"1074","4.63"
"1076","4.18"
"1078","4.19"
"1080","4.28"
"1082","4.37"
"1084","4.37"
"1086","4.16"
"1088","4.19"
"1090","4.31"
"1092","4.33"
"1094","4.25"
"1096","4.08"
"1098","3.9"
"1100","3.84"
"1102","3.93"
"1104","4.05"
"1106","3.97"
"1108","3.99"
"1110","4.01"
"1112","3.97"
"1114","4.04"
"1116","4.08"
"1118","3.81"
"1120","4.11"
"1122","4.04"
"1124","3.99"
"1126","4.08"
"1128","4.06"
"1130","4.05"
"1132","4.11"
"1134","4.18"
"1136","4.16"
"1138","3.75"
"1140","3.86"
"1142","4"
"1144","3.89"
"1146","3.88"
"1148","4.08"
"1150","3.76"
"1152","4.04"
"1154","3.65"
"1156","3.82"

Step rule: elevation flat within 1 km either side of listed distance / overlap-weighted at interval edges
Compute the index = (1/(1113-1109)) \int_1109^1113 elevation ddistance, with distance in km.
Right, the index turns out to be 3.99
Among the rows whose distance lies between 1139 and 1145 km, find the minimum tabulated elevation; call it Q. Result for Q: 3.86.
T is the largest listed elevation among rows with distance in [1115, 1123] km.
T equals 4.11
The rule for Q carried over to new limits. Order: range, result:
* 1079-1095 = 4.16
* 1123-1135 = 3.99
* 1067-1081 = 4.18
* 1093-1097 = 4.08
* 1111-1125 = 3.81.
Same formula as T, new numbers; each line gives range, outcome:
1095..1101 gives 4.08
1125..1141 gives 4.18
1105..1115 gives 4.04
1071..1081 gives 4.63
